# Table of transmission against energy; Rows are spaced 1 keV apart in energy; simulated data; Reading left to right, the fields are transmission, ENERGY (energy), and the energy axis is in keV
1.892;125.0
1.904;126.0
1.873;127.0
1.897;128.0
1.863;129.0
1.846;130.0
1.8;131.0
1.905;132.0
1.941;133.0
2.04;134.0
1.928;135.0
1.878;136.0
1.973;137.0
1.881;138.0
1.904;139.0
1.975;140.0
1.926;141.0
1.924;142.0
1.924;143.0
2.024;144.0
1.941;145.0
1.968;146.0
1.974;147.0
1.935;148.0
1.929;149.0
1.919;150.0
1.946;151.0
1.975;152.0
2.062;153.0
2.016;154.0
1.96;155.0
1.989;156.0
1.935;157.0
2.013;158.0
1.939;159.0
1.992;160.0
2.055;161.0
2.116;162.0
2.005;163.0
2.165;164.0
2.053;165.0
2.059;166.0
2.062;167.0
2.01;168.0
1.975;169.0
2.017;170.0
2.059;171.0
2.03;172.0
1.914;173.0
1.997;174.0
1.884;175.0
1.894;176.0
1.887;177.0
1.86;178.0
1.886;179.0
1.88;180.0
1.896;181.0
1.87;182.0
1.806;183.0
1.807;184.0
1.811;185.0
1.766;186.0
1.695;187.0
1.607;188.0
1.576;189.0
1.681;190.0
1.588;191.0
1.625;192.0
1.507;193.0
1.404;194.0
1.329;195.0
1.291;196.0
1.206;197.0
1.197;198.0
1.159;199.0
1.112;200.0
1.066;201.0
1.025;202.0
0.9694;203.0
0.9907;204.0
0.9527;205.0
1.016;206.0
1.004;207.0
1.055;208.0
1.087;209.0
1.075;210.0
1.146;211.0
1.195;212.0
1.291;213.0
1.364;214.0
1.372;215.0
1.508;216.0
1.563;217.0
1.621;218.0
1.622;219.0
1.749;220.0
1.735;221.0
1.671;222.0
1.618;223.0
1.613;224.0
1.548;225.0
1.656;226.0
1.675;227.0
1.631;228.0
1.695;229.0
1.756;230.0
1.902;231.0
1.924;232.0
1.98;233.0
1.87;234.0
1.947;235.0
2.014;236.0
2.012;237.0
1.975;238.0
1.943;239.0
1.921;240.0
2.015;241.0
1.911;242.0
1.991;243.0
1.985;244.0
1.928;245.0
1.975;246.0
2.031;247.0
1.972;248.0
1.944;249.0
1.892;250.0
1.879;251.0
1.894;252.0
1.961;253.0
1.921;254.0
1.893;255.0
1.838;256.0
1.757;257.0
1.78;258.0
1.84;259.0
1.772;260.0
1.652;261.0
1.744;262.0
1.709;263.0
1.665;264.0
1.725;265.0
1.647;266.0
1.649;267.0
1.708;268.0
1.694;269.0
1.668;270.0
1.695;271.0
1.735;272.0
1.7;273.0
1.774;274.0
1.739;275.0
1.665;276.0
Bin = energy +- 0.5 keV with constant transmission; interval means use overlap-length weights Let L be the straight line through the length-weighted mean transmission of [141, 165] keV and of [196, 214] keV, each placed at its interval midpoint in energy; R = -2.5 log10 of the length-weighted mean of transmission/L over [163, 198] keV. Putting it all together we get -0.18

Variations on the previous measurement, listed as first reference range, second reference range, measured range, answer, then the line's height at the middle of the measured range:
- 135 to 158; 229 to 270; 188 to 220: 0.42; 1.9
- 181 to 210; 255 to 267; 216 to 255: -0.15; 1.6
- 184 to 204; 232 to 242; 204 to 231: 0.20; 1.71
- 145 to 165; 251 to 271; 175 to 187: 0.05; 1.94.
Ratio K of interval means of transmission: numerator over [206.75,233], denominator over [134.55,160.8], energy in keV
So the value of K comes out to 0.8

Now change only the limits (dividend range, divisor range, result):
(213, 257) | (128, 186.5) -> 0.93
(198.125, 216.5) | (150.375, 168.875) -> 0.56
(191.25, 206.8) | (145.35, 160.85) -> 0.60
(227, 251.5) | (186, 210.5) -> 1.51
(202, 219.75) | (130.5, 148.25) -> 0.63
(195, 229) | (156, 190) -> 0.69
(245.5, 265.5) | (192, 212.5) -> 1.60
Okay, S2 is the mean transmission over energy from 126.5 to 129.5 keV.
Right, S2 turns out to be 1.88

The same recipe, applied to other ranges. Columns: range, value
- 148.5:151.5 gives 1.93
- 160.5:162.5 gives 2.09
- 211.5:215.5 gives 1.31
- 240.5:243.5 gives 1.97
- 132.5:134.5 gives 1.99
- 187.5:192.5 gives 1.62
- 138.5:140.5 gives 1.94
